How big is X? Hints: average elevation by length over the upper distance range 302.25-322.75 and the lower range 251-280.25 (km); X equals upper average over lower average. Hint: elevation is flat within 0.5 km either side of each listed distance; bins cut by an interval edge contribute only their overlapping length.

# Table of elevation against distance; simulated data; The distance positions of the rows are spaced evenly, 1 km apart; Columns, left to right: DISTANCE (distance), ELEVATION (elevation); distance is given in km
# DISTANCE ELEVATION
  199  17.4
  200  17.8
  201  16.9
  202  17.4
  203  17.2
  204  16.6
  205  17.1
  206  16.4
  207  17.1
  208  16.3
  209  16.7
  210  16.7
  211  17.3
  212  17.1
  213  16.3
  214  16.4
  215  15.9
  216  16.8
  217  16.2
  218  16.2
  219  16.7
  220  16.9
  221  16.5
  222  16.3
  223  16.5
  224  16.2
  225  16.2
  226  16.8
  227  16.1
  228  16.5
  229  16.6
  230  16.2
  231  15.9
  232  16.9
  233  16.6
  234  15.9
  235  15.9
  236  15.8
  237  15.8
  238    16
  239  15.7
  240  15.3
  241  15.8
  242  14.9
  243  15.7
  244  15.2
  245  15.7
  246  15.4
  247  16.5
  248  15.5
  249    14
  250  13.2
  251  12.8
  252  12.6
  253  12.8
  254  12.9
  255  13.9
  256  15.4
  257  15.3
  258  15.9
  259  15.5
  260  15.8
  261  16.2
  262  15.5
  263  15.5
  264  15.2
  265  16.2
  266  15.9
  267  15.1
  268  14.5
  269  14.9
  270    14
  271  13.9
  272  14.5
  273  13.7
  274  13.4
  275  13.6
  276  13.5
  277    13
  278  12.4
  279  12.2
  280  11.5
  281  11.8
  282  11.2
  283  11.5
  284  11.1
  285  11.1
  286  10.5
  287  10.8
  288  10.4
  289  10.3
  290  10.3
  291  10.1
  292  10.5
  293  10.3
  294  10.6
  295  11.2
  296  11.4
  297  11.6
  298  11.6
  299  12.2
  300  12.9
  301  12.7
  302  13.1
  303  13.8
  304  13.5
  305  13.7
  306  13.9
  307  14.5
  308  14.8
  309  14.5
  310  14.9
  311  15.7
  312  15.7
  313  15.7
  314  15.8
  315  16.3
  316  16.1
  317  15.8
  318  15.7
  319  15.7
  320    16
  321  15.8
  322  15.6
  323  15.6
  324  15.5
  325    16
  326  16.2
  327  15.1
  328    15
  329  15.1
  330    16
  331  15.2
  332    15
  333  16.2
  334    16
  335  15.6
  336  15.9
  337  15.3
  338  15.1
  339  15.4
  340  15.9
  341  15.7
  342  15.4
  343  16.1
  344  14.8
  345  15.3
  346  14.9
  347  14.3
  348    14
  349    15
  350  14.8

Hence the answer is 1.06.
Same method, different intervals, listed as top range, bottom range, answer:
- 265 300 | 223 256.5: 0.80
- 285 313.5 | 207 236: 0.76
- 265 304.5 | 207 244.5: 0.76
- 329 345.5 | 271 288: 1.27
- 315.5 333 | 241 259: 1.07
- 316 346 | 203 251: 0.97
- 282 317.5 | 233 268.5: 0.85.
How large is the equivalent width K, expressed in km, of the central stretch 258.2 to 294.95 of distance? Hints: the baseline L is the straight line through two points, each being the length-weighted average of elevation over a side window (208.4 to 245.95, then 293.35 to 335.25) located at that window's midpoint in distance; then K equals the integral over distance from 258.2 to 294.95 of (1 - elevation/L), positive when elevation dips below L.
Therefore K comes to 5.7 km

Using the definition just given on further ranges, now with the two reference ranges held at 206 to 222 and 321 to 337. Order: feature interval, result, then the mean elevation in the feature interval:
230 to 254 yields 1.71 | 15.2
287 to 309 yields 5.22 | 12.1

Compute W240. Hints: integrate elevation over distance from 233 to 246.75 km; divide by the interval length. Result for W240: 15.7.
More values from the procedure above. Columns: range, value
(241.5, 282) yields 14.3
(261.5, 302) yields 12.6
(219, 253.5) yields 15.6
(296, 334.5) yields 14.8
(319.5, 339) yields 15.6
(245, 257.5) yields 14.3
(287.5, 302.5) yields 11.3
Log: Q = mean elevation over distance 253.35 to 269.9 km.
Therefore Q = 15.2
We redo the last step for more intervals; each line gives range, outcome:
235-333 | 14.1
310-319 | 15.8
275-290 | 11.6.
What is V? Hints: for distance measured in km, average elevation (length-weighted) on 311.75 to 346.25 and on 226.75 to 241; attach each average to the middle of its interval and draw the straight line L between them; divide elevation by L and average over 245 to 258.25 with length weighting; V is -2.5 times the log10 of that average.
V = 0.118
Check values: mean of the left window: 16.1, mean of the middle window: 14.3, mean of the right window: 15.6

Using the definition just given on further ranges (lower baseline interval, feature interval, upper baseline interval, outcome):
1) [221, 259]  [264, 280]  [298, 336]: 0.09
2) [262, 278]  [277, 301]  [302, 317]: 0.29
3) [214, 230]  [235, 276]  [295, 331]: 0.06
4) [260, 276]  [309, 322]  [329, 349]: -0.04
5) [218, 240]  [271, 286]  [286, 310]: 0.07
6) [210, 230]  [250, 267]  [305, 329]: 0.09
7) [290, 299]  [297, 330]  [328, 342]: -0.13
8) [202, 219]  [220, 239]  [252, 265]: -0.02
